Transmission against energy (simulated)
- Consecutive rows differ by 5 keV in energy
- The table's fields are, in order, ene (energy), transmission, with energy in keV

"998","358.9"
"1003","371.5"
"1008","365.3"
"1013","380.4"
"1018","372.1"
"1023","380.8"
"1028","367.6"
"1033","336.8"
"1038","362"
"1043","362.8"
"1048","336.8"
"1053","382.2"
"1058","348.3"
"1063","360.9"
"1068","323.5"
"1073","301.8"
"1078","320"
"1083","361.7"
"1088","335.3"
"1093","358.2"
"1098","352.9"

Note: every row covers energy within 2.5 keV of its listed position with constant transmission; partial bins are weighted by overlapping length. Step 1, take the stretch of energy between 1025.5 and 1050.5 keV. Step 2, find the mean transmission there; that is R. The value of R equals 353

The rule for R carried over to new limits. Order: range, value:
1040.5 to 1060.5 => 358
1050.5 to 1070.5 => 354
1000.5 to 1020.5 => 372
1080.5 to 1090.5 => 348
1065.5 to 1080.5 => 315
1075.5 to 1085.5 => 341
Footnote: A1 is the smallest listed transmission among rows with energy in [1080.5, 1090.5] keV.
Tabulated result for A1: 335.3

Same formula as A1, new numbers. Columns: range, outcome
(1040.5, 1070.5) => 323.5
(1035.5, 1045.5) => 362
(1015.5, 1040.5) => 336.8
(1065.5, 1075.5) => 301.8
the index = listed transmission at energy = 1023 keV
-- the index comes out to 380.8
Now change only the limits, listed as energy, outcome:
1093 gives 358.2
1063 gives 360.9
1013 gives 380.4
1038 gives 362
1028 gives 367.6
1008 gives 365.3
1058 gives 348.3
